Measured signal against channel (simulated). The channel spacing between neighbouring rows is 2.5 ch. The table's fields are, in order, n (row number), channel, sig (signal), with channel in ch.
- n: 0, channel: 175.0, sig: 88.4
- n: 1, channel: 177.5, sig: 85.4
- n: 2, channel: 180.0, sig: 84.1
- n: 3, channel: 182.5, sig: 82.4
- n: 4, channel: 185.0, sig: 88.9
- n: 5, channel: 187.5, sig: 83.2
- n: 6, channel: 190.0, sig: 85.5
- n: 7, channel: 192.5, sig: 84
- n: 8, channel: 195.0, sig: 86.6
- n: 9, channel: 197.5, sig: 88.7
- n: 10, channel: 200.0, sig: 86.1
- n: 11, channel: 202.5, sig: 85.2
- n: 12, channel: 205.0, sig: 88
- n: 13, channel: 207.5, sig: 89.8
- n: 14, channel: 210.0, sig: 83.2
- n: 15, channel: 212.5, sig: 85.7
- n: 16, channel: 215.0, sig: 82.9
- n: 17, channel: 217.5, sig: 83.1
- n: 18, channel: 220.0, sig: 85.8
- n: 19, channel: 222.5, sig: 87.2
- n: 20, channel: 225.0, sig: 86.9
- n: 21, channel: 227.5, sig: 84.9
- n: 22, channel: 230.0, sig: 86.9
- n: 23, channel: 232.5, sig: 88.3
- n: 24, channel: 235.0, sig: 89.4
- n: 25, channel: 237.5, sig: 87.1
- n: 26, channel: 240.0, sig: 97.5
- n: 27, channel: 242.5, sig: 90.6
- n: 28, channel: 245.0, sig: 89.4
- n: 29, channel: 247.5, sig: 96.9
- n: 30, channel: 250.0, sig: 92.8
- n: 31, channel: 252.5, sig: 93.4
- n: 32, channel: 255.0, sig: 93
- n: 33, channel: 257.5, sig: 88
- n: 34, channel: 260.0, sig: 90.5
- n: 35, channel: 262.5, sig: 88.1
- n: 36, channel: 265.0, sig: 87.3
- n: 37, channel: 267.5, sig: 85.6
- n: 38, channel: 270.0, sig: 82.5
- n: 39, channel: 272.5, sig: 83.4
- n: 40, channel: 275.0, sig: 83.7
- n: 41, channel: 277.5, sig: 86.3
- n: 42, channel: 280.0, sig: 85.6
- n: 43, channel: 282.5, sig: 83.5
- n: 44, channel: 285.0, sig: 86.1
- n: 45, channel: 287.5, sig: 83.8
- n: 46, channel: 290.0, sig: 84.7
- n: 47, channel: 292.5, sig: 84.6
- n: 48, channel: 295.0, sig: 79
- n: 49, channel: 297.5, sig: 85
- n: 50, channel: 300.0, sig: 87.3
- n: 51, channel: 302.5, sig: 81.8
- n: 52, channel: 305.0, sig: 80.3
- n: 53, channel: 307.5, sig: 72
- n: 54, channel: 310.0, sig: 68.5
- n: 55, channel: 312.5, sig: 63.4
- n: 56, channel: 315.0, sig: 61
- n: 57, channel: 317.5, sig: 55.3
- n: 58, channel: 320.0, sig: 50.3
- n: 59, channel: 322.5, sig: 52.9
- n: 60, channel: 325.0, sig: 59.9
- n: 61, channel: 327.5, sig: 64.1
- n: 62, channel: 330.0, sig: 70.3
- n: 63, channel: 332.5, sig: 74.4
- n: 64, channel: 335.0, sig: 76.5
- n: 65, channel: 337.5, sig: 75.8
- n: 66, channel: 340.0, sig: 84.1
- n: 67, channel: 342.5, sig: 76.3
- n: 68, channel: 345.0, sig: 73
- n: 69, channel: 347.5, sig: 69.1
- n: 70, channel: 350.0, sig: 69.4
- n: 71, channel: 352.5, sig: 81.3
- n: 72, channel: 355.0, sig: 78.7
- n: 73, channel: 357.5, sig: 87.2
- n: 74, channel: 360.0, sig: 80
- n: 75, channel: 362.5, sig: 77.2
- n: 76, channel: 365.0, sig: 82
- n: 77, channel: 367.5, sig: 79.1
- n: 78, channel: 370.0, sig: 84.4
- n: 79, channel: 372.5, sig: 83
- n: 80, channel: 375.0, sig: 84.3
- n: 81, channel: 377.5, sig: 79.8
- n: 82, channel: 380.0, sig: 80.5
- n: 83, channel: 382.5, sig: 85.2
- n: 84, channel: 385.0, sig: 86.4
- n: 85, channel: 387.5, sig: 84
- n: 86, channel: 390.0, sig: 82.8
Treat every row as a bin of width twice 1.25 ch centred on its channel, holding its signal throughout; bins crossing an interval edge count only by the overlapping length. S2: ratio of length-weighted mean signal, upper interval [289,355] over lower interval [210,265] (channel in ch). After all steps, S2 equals 0.82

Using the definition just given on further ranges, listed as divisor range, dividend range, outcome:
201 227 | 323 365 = 0.87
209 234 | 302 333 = 0.76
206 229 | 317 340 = 0.77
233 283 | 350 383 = 0.91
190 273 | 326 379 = 0.88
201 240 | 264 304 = 0.97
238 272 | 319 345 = 0.76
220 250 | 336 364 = 0.87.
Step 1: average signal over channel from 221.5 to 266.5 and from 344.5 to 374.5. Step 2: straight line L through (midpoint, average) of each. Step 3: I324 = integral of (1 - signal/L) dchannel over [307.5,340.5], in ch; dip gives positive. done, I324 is 6.64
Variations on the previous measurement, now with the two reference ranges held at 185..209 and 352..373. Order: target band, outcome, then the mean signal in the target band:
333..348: 1.1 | 76.1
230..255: -1.9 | 91.5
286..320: 3.4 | 75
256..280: -0.5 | 86.2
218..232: -0.1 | 86.3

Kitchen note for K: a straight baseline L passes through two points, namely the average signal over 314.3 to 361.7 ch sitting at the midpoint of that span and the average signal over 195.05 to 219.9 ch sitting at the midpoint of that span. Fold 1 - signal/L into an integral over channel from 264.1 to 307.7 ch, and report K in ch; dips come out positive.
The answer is -4.0 ch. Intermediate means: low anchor 85.9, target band 83.7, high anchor 70.7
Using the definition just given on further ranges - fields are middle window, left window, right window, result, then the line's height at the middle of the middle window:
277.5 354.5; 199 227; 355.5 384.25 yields 8.4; 83.3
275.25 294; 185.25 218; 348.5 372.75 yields -0.5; 82.7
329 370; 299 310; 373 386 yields 2.0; 81.4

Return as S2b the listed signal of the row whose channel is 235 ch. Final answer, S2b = 89.4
